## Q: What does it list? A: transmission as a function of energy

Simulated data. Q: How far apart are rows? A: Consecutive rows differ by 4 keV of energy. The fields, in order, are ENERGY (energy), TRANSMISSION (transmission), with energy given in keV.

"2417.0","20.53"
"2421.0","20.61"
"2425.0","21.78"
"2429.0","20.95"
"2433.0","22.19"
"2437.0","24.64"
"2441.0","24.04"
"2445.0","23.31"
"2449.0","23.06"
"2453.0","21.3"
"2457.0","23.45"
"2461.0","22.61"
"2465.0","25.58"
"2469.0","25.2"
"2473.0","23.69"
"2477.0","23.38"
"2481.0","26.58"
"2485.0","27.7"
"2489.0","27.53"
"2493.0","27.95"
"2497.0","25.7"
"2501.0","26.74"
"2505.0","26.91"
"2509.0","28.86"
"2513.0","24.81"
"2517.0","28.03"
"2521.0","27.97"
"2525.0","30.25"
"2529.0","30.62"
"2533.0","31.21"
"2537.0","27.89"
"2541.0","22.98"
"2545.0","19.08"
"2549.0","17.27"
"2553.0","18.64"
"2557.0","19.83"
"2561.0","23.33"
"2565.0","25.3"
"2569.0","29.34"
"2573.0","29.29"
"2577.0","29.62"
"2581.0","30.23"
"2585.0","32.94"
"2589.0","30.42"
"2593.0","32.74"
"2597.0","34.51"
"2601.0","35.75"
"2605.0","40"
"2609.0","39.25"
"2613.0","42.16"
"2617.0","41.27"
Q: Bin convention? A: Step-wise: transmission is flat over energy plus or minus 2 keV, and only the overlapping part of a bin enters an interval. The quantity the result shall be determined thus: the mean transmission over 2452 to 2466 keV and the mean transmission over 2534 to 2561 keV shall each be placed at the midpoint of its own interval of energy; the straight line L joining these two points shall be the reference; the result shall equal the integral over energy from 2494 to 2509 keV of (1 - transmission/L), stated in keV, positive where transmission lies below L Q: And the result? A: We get -3.0 keV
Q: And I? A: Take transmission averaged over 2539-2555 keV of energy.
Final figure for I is 19.5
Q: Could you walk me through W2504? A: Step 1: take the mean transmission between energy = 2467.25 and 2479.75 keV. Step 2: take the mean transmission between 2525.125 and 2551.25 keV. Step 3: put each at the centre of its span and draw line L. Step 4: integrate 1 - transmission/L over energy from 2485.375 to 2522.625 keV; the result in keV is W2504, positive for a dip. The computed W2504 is -3.8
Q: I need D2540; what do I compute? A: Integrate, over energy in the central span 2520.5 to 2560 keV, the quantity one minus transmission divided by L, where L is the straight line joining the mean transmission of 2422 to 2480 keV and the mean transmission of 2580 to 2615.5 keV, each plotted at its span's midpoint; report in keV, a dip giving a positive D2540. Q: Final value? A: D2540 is 7.9 keV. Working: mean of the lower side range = 23.2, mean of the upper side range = 35.6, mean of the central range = 24.4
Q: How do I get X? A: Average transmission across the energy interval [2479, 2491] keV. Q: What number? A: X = 27.3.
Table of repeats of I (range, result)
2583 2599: 32.7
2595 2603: 35.1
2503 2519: 27.2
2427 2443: 23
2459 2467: 24.1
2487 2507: 27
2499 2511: 27.5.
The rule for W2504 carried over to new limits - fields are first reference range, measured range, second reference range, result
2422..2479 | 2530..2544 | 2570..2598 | 0.7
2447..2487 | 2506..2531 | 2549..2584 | -3.5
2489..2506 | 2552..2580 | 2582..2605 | 5.6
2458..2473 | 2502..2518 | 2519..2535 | 0.8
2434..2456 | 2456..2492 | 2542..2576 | -3.2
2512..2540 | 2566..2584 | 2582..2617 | 2.2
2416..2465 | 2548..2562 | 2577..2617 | 5.4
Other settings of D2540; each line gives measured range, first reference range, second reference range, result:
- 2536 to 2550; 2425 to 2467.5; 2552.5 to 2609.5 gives 3.19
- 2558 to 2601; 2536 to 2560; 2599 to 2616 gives 1.09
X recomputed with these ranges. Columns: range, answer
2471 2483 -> 24.6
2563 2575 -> 28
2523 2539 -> 30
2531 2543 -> 27.4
